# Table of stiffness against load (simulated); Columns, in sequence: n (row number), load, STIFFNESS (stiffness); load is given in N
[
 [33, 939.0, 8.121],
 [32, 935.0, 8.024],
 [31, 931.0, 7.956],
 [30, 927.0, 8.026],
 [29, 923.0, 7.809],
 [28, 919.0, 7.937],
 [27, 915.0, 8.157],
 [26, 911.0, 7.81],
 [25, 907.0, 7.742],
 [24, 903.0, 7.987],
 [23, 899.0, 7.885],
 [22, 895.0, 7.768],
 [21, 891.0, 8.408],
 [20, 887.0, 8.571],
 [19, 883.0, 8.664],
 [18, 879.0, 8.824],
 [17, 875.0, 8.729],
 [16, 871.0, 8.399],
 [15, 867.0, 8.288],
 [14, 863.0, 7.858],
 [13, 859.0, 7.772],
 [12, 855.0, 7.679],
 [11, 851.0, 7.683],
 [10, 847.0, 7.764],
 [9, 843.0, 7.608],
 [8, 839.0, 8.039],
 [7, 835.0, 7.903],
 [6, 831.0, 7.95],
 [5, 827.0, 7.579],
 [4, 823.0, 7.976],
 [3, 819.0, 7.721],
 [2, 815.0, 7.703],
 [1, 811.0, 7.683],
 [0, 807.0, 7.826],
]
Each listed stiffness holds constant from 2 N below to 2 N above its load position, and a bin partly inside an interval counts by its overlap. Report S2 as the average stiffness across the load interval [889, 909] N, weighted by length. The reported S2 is 7.96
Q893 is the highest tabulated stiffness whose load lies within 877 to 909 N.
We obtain 8.824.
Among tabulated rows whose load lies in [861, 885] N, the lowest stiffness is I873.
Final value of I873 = 7.858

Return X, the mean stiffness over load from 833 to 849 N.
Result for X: 7.83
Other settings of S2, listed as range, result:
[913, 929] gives 7.98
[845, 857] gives 7.71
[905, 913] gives 7.78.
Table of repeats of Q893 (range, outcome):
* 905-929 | 8.157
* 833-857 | 8.039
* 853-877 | 8.729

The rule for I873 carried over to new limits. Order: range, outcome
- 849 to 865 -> 7.679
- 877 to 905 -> 7.768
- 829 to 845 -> 7.608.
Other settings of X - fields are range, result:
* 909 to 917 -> 7.98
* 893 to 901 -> 7.83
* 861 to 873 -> 8.18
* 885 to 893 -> 8.49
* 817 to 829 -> 7.76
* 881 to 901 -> 8.26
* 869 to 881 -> 8.65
